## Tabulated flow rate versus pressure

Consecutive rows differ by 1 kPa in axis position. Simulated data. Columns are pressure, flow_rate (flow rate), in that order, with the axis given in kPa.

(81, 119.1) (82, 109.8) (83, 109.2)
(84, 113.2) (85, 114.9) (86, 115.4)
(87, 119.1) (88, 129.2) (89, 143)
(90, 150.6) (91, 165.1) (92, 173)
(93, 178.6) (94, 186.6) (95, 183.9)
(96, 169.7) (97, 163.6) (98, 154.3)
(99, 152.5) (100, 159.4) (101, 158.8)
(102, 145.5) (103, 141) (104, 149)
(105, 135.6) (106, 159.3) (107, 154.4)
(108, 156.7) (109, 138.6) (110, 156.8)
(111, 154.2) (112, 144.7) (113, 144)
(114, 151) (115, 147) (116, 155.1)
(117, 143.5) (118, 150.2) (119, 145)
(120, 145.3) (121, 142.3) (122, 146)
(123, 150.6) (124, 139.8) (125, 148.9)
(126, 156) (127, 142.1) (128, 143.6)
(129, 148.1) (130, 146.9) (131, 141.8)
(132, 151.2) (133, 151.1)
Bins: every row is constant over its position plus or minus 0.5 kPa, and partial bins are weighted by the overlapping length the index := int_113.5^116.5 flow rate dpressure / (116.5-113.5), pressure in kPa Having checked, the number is 151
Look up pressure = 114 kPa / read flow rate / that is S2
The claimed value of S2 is 151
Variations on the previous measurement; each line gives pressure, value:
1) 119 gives 145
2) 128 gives 143.6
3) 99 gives 152.5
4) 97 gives 163.6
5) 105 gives 135.6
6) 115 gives 147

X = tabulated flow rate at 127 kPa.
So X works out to 142.1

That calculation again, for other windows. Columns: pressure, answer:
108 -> 156.7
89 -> 143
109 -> 138.6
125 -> 148.9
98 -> 154.3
